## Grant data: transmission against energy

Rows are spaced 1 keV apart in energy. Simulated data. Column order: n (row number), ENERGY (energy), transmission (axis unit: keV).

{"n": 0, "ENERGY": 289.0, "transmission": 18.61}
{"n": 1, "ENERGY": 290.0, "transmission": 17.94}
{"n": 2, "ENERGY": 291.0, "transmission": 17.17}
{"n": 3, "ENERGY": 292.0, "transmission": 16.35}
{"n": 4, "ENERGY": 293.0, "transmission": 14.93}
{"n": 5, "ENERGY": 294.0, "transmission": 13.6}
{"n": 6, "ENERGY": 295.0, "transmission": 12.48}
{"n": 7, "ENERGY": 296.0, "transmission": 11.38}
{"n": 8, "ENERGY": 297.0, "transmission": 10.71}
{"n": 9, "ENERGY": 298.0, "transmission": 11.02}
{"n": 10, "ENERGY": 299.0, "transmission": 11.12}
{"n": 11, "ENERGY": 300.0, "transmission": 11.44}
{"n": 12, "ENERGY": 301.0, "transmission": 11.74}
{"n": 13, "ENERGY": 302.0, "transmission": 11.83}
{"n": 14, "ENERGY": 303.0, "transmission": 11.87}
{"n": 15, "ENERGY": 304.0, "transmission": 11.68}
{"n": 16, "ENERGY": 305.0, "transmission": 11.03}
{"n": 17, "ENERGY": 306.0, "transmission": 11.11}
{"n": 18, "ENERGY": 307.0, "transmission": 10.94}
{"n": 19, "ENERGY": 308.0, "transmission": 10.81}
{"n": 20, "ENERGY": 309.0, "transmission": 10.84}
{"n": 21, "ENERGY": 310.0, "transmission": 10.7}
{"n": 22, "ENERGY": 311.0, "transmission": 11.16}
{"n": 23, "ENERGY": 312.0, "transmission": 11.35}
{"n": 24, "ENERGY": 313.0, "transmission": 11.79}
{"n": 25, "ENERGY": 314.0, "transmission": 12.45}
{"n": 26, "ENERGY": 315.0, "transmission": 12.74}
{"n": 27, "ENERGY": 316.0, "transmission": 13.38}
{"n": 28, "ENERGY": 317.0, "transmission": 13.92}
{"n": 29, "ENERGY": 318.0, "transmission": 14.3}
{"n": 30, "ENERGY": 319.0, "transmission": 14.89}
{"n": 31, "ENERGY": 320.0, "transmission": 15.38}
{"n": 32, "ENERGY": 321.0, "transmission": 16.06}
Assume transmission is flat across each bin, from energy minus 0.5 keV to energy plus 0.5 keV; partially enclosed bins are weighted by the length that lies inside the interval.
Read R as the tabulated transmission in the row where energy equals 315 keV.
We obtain 12.74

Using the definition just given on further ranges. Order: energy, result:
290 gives 17.94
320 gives 15.38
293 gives 14.93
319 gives 14.89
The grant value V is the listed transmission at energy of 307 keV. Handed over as 10.94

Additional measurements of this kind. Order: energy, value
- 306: 11.11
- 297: 10.71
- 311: 11.16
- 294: 13.6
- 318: 14.3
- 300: 11.44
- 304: 11.68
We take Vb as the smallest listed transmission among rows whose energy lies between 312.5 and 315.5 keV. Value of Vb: 11.79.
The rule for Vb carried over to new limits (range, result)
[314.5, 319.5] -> 12.74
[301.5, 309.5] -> 10.81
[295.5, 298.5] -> 10.71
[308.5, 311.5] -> 10.7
